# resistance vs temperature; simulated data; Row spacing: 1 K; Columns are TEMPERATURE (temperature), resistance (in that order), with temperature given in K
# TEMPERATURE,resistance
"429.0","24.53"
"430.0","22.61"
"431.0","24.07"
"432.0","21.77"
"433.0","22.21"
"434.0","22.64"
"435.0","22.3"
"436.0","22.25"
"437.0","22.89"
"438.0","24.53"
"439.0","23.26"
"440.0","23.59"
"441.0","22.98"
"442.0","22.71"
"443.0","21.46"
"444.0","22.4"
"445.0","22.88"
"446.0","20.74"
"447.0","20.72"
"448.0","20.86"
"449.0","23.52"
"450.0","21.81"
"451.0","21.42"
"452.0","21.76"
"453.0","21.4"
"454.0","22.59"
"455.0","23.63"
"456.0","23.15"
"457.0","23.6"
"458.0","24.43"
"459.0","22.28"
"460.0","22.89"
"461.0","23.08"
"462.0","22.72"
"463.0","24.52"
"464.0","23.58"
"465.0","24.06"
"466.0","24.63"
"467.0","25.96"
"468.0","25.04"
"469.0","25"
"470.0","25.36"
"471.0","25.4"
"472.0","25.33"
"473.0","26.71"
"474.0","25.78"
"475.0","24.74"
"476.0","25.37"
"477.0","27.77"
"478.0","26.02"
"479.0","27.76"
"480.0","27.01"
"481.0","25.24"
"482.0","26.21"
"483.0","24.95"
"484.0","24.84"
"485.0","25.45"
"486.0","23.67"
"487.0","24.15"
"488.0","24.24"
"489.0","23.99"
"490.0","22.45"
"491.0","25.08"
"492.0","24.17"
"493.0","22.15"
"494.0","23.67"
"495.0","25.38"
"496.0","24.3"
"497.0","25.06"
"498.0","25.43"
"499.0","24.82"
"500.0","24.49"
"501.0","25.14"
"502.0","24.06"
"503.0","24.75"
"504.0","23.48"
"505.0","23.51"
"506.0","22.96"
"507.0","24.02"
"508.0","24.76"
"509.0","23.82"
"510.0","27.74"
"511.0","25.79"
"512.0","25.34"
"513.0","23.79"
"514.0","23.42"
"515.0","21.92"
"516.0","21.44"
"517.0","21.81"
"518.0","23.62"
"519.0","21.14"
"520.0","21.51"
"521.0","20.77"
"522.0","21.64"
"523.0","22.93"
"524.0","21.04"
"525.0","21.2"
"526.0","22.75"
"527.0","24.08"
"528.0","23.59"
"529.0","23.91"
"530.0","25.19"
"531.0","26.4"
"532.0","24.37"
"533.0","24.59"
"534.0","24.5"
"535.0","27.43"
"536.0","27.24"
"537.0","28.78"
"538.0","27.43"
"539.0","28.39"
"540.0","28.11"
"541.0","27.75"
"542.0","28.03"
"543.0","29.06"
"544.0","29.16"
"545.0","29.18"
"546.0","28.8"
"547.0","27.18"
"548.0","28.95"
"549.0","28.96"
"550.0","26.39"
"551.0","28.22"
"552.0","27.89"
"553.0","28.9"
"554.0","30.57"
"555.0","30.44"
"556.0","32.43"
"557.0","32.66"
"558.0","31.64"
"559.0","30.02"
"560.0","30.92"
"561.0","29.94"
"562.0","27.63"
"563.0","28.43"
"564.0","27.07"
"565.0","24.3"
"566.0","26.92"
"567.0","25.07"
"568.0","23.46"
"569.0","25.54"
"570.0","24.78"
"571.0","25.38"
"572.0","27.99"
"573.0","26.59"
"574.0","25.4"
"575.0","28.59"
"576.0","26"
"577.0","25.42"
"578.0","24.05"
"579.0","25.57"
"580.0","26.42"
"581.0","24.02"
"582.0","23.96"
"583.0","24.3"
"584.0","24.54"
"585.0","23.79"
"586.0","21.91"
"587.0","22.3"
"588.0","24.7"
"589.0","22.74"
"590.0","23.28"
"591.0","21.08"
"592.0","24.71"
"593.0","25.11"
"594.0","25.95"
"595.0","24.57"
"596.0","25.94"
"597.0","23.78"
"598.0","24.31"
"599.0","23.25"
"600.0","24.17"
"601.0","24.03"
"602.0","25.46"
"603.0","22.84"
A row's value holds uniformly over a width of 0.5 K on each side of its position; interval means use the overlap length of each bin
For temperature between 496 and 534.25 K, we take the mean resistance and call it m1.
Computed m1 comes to 23.7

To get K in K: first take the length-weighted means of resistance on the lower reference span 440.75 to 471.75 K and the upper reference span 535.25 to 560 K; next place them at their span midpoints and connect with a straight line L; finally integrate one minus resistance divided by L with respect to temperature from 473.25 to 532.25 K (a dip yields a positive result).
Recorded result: 4.2 K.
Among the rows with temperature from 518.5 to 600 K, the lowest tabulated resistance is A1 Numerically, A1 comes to 20.77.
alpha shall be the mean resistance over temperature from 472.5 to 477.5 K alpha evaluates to 26.1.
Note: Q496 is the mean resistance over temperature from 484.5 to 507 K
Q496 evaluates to 24.2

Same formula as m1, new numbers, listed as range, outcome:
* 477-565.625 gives 25.7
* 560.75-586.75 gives 25.6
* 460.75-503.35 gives 24.9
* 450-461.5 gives 22.7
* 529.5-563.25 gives 28.4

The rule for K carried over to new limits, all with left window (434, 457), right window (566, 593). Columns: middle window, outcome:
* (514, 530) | 0.9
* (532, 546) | -2.1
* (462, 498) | -3.1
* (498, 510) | -0.5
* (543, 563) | -4.2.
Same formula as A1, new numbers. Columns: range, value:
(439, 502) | 20.72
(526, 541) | 22.75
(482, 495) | 22.15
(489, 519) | 21.14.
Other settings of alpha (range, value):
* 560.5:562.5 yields 28.8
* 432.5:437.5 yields 22.5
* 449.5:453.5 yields 21.6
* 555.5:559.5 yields 31.7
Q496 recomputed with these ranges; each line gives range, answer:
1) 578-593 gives 23.9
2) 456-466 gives 23.5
